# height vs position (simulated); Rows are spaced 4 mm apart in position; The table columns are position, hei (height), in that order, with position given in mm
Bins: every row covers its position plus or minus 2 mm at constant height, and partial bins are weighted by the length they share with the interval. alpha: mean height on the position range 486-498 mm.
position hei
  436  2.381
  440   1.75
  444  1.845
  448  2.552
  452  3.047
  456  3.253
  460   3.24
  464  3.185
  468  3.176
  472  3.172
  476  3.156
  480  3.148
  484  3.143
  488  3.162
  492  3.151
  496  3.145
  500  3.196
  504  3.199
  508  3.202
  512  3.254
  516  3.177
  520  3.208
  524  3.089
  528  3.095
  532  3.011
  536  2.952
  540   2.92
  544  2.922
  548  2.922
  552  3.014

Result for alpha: 3.15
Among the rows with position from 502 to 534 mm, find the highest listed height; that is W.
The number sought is 3.254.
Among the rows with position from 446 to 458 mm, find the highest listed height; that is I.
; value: 3.253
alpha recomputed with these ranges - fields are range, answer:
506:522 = 3.21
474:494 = 3.15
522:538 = 3.04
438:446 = 1.8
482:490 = 3.15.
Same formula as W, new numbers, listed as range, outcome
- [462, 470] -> 3.185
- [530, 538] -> 3.011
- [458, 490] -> 3.24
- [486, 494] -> 3.162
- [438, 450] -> 2.552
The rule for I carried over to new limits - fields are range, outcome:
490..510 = 3.202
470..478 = 3.172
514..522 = 3.208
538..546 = 2.922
